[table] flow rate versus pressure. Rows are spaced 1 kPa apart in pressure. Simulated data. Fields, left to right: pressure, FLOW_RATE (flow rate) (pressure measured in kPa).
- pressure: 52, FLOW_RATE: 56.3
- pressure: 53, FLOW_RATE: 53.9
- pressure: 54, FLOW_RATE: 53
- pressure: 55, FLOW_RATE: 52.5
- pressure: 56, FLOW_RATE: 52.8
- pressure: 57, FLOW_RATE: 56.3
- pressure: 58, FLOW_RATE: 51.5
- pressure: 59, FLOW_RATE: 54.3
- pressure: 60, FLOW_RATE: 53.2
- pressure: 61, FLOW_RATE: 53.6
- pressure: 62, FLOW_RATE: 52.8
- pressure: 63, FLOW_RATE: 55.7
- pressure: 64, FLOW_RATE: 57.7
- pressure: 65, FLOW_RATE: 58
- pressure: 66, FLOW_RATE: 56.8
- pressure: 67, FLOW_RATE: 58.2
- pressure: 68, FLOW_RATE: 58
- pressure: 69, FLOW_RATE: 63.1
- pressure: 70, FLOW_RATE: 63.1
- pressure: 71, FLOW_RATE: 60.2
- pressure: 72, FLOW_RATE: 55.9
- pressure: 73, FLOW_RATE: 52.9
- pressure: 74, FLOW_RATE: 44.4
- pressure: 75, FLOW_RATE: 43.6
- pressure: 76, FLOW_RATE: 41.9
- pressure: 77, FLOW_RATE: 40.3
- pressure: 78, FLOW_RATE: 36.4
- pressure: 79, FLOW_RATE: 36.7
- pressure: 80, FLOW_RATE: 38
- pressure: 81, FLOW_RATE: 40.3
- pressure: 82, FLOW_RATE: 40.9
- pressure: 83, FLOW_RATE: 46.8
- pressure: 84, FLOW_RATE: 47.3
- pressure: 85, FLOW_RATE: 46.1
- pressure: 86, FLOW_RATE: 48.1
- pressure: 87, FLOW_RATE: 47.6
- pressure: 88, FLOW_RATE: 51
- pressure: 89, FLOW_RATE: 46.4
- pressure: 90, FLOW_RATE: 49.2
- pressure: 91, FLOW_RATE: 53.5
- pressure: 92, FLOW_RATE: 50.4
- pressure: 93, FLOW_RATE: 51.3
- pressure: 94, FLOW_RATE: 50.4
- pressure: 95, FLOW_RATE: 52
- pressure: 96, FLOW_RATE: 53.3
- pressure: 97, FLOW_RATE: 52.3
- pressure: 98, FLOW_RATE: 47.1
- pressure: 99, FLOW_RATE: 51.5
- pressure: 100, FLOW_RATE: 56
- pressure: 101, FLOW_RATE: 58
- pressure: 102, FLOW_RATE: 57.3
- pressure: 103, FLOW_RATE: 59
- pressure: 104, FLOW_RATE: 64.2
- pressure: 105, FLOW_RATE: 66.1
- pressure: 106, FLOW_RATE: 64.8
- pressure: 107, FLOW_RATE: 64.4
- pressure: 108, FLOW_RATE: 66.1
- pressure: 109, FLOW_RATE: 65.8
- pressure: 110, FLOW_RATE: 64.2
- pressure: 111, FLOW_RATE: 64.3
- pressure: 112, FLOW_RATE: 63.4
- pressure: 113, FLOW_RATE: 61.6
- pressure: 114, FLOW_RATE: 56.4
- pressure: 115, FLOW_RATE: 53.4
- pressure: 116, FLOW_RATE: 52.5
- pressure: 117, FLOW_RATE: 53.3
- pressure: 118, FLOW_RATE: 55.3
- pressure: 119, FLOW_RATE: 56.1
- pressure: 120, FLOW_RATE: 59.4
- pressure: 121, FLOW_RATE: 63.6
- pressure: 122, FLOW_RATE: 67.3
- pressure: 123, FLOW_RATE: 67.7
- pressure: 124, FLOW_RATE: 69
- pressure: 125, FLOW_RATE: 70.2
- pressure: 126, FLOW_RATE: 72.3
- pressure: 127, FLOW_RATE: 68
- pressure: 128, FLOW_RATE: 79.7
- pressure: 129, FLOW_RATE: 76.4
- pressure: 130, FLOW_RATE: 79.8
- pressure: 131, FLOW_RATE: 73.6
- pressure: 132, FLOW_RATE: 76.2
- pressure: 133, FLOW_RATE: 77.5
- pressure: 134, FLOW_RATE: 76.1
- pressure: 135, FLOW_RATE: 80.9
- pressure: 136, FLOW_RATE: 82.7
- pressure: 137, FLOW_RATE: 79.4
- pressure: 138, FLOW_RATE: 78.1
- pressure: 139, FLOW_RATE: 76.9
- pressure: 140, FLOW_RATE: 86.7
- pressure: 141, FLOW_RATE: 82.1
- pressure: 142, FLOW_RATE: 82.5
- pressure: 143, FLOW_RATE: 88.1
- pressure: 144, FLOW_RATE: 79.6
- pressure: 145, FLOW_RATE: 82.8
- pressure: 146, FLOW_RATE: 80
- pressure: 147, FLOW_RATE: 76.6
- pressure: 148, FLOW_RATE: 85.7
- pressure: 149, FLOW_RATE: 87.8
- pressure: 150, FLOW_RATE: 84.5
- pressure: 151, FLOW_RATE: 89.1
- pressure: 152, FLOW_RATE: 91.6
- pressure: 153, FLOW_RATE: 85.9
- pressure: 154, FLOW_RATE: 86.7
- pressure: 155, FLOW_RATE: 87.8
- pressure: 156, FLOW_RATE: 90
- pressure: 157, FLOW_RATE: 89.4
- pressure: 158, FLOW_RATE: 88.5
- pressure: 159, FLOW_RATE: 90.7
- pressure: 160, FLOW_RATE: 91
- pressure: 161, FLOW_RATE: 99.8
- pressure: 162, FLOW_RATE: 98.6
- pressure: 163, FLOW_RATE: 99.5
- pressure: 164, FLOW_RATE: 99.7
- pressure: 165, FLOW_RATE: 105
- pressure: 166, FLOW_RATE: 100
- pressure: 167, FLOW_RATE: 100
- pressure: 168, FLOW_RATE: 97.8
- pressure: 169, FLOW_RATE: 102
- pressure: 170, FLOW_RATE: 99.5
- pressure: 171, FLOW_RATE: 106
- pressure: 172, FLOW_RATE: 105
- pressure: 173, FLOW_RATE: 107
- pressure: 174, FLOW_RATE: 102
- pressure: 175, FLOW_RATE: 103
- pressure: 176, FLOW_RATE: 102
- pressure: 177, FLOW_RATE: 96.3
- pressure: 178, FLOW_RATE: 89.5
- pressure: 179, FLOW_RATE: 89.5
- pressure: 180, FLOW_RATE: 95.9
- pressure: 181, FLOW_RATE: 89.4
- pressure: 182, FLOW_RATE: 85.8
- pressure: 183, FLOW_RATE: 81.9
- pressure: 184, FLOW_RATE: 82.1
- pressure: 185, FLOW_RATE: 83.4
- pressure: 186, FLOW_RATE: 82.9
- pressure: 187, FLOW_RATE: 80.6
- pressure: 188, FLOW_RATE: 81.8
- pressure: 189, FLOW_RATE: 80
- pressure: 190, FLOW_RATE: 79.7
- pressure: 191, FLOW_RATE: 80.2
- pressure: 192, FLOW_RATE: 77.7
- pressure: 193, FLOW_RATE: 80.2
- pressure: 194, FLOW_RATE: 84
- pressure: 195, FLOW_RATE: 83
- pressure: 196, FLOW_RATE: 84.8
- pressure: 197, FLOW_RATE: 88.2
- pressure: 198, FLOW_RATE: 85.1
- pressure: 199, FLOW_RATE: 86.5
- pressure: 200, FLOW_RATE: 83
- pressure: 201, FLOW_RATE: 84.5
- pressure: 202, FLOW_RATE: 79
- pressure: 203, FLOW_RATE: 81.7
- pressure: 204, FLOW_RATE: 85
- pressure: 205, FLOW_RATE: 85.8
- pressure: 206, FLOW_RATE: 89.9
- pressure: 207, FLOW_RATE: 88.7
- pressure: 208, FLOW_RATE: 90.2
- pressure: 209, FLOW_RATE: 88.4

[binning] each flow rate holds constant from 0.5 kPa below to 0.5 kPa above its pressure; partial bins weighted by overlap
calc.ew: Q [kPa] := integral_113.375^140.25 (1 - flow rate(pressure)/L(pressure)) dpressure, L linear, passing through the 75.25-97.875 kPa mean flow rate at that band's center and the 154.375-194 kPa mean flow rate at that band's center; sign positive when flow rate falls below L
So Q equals -0.8 kPa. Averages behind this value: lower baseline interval 46.4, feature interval 69.7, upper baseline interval 92.2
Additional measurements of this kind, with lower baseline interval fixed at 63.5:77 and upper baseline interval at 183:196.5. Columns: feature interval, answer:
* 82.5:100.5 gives 2.80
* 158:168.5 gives -3.08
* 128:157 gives -4.72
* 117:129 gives 0.06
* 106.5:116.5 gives 0.39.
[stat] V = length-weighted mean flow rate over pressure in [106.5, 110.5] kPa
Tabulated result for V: 65.1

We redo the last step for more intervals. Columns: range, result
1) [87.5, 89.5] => 48.7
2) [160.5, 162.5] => 99.2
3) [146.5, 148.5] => 81.2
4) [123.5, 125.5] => 69.6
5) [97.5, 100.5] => 51.5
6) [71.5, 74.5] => 51.1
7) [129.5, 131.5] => 76.7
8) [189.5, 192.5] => 79.2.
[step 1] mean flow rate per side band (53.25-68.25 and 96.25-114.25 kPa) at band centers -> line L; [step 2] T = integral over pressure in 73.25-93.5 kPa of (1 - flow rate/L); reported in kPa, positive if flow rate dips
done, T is 4.4 kPa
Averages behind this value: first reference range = 54.9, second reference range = 60.1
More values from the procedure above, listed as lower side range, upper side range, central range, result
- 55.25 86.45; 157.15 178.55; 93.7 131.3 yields 4.96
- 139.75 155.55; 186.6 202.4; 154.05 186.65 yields -4.35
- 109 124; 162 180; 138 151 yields -0.34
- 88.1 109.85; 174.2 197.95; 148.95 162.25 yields -2.49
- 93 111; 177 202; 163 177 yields -4.18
